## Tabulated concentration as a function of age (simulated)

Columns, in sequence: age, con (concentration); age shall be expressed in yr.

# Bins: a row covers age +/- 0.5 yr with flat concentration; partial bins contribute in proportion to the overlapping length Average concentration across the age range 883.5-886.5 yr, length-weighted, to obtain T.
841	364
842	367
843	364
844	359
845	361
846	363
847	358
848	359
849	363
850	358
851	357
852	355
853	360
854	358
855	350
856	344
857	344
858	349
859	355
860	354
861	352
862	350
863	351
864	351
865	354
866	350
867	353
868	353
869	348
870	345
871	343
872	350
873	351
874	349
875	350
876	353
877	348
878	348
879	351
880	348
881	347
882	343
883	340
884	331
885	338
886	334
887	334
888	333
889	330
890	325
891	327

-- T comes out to 334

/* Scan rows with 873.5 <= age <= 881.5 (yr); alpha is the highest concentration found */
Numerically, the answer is 353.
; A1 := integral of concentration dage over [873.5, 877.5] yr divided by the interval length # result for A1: 350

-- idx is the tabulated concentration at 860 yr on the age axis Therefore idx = 354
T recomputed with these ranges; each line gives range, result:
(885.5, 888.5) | 334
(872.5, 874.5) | 350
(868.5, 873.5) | 347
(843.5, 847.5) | 360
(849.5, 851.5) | 358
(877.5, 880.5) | 349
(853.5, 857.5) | 349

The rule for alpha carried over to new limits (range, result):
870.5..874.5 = 351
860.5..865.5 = 354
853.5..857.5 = 358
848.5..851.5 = 363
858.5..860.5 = 355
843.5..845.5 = 361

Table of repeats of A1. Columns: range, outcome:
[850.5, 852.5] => 356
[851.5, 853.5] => 358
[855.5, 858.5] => 346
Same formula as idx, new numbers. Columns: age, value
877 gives 348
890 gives 325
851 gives 357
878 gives 348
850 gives 358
